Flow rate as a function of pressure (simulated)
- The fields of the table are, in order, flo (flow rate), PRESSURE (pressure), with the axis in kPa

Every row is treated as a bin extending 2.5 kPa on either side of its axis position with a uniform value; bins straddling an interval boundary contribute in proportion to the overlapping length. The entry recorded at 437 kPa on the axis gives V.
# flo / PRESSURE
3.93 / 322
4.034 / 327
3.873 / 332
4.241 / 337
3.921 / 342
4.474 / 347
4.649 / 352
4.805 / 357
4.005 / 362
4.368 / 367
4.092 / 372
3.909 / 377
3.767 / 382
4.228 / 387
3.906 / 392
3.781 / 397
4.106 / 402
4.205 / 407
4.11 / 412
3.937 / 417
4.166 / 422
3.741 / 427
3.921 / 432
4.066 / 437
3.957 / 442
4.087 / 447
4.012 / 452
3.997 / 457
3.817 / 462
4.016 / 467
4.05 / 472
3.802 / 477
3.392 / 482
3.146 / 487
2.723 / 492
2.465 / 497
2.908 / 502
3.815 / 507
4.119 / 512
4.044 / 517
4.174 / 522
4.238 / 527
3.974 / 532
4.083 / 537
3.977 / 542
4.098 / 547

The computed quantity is 4.066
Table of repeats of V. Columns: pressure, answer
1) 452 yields 4.012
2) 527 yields 4.238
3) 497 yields 2.465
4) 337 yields 4.241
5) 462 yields 3.817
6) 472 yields 4.05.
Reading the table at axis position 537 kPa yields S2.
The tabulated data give 4.083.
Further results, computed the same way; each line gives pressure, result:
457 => 3.997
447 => 4.087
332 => 3.873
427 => 3.741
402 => 4.106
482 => 3.392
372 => 4.092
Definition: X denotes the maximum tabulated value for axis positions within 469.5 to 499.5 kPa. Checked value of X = 4.05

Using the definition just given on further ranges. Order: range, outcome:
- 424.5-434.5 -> 3.921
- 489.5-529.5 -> 4.238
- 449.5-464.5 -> 4.012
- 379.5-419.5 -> 4.228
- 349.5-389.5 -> 4.805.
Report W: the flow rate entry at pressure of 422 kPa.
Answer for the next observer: 4.166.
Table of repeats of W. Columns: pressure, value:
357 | 4.805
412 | 4.11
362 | 4.005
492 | 2.723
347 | 4.474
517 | 4.044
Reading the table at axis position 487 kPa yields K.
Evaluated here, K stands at 3.146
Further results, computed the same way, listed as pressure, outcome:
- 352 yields 4.649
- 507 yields 3.815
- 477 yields 3.802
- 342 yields 3.921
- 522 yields 4.174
